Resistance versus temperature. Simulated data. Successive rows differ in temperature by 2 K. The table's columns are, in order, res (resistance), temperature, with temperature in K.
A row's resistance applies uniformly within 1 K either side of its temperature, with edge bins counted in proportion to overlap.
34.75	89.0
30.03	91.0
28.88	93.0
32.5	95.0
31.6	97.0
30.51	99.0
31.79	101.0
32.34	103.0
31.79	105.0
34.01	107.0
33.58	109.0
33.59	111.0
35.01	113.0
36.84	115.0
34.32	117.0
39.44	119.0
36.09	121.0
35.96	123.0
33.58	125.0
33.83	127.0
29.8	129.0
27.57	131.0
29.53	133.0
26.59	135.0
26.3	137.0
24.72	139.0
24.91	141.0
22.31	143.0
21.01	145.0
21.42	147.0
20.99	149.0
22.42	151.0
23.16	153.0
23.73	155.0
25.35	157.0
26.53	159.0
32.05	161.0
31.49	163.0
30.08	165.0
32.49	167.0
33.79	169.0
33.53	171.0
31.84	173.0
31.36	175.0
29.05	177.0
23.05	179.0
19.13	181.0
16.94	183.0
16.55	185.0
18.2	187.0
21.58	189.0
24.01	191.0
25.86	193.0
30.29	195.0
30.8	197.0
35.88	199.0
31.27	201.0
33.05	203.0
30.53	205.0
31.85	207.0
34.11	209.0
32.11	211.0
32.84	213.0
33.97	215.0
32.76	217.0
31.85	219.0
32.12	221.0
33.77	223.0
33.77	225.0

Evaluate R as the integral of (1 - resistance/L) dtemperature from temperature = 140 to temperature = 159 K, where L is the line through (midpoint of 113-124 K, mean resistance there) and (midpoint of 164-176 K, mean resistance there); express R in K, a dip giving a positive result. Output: 6.08 K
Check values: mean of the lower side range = 36.4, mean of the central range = 23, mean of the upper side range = 32.2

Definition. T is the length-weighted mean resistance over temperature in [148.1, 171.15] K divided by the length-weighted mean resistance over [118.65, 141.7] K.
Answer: 0.91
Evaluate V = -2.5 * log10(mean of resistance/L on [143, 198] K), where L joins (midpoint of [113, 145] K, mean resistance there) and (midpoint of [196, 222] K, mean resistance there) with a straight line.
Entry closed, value 0.22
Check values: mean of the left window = 30.6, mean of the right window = 32.5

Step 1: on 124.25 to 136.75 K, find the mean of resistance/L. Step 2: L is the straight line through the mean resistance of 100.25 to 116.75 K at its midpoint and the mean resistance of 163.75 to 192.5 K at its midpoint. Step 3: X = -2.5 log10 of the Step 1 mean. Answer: 0.049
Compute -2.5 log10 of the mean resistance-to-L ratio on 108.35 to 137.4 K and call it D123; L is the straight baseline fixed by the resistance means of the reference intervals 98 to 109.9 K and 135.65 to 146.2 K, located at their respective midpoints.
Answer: -0.17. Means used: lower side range 32.3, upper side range 23.9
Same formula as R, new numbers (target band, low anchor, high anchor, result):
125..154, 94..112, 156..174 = 5.41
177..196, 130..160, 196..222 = 4.87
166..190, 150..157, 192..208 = 1.39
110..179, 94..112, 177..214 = 1.69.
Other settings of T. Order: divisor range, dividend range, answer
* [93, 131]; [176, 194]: 0.65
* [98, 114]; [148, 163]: 0.77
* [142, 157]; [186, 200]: 1.19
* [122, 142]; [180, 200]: 0.82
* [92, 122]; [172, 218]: 0.84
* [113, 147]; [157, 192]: 0.88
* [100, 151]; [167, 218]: 0.95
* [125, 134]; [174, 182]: 0.84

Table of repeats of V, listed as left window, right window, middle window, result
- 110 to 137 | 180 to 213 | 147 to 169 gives 0.12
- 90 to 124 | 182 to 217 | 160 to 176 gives -0.07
